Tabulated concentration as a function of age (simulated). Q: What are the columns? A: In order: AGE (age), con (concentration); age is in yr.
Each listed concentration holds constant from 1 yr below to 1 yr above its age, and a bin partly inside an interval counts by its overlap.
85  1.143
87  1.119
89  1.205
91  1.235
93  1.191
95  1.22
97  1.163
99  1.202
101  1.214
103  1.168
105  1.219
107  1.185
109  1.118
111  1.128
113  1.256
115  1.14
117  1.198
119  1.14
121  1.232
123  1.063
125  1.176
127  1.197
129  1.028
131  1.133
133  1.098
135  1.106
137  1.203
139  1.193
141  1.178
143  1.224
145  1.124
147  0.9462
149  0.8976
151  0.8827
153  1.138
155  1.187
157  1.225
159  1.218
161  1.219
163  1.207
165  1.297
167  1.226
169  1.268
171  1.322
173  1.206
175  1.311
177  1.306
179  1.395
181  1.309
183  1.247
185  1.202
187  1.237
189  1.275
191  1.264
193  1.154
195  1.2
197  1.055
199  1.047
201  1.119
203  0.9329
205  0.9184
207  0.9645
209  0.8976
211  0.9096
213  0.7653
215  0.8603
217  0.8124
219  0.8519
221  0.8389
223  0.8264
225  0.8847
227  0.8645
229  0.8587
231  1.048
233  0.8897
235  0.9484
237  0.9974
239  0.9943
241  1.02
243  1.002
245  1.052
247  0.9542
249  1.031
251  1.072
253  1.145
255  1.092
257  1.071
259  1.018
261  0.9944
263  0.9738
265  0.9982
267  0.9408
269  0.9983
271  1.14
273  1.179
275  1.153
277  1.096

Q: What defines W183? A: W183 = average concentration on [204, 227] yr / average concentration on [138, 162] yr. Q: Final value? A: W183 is 0.77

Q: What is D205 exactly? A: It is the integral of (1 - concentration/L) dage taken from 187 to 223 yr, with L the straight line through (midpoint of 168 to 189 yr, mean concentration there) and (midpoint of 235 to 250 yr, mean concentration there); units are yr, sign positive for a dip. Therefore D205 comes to 5.4 yr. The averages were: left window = 1.28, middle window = 0.994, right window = 1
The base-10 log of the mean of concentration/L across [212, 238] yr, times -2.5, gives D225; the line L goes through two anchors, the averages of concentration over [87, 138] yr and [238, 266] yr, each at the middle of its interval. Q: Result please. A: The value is 0.20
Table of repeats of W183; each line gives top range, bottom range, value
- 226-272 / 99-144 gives 0.86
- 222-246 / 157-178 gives 0.76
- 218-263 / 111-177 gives 0.84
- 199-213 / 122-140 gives 0.84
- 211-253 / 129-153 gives 0.86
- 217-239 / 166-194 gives 0.71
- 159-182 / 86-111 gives 1.08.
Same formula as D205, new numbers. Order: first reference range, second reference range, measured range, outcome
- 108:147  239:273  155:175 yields -2.3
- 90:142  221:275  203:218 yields 2.4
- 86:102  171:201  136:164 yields 1.9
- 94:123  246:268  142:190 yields -3.6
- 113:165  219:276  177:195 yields -3.0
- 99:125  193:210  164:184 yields -4.1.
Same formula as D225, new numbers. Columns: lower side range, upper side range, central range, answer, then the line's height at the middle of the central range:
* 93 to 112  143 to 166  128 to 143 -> 0.005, 1.15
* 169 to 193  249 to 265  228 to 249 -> 0.128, 1.1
